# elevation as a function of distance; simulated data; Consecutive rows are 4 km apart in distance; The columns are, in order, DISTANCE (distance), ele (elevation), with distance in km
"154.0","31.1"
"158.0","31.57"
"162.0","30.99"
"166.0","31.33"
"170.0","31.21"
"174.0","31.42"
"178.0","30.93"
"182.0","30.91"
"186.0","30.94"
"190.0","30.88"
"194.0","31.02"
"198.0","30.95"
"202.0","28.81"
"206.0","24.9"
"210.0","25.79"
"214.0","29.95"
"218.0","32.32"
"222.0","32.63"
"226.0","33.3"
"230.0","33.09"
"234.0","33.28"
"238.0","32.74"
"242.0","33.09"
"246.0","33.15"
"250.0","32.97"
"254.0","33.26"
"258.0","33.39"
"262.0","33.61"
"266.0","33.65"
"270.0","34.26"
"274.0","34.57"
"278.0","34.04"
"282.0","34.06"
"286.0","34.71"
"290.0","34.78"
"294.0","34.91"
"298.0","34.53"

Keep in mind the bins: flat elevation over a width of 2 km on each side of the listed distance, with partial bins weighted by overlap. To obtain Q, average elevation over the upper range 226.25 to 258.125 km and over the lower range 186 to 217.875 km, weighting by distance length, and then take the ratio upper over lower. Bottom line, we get 1.1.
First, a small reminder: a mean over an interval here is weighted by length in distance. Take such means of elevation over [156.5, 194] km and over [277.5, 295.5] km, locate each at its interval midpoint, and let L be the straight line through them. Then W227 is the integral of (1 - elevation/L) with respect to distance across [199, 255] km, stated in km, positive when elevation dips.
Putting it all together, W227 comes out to 2.4 km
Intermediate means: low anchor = 31.1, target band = 31.3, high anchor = 34.5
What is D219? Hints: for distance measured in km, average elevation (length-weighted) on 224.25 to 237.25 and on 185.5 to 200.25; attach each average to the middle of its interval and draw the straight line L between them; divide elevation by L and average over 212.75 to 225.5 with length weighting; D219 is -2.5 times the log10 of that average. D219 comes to 0.02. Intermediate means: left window 30.9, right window 33.2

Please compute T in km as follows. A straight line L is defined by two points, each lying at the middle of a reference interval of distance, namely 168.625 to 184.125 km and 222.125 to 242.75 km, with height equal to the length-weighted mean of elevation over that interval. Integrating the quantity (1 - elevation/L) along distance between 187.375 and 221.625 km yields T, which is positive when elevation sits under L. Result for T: 2.74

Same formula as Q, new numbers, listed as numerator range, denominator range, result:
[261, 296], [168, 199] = 1.11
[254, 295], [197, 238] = 1.12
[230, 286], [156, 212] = 1.11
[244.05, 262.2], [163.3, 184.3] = 1.07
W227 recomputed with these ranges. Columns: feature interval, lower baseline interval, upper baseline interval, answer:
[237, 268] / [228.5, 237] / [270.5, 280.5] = 0.39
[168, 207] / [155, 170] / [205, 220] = -0.60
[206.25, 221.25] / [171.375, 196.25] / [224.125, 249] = 1.45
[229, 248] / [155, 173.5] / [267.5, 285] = 0.10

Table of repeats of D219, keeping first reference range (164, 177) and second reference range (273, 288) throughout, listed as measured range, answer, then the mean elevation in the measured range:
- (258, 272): 0.00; 33.8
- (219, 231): 0.00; 32.9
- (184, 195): 0.03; 30.9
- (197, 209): 0.16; 27.8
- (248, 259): 0.01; 33.2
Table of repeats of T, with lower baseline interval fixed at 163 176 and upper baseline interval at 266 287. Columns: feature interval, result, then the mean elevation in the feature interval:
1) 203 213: 1.9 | 26.2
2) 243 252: 0.1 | 33.1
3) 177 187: 0.2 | 30.9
